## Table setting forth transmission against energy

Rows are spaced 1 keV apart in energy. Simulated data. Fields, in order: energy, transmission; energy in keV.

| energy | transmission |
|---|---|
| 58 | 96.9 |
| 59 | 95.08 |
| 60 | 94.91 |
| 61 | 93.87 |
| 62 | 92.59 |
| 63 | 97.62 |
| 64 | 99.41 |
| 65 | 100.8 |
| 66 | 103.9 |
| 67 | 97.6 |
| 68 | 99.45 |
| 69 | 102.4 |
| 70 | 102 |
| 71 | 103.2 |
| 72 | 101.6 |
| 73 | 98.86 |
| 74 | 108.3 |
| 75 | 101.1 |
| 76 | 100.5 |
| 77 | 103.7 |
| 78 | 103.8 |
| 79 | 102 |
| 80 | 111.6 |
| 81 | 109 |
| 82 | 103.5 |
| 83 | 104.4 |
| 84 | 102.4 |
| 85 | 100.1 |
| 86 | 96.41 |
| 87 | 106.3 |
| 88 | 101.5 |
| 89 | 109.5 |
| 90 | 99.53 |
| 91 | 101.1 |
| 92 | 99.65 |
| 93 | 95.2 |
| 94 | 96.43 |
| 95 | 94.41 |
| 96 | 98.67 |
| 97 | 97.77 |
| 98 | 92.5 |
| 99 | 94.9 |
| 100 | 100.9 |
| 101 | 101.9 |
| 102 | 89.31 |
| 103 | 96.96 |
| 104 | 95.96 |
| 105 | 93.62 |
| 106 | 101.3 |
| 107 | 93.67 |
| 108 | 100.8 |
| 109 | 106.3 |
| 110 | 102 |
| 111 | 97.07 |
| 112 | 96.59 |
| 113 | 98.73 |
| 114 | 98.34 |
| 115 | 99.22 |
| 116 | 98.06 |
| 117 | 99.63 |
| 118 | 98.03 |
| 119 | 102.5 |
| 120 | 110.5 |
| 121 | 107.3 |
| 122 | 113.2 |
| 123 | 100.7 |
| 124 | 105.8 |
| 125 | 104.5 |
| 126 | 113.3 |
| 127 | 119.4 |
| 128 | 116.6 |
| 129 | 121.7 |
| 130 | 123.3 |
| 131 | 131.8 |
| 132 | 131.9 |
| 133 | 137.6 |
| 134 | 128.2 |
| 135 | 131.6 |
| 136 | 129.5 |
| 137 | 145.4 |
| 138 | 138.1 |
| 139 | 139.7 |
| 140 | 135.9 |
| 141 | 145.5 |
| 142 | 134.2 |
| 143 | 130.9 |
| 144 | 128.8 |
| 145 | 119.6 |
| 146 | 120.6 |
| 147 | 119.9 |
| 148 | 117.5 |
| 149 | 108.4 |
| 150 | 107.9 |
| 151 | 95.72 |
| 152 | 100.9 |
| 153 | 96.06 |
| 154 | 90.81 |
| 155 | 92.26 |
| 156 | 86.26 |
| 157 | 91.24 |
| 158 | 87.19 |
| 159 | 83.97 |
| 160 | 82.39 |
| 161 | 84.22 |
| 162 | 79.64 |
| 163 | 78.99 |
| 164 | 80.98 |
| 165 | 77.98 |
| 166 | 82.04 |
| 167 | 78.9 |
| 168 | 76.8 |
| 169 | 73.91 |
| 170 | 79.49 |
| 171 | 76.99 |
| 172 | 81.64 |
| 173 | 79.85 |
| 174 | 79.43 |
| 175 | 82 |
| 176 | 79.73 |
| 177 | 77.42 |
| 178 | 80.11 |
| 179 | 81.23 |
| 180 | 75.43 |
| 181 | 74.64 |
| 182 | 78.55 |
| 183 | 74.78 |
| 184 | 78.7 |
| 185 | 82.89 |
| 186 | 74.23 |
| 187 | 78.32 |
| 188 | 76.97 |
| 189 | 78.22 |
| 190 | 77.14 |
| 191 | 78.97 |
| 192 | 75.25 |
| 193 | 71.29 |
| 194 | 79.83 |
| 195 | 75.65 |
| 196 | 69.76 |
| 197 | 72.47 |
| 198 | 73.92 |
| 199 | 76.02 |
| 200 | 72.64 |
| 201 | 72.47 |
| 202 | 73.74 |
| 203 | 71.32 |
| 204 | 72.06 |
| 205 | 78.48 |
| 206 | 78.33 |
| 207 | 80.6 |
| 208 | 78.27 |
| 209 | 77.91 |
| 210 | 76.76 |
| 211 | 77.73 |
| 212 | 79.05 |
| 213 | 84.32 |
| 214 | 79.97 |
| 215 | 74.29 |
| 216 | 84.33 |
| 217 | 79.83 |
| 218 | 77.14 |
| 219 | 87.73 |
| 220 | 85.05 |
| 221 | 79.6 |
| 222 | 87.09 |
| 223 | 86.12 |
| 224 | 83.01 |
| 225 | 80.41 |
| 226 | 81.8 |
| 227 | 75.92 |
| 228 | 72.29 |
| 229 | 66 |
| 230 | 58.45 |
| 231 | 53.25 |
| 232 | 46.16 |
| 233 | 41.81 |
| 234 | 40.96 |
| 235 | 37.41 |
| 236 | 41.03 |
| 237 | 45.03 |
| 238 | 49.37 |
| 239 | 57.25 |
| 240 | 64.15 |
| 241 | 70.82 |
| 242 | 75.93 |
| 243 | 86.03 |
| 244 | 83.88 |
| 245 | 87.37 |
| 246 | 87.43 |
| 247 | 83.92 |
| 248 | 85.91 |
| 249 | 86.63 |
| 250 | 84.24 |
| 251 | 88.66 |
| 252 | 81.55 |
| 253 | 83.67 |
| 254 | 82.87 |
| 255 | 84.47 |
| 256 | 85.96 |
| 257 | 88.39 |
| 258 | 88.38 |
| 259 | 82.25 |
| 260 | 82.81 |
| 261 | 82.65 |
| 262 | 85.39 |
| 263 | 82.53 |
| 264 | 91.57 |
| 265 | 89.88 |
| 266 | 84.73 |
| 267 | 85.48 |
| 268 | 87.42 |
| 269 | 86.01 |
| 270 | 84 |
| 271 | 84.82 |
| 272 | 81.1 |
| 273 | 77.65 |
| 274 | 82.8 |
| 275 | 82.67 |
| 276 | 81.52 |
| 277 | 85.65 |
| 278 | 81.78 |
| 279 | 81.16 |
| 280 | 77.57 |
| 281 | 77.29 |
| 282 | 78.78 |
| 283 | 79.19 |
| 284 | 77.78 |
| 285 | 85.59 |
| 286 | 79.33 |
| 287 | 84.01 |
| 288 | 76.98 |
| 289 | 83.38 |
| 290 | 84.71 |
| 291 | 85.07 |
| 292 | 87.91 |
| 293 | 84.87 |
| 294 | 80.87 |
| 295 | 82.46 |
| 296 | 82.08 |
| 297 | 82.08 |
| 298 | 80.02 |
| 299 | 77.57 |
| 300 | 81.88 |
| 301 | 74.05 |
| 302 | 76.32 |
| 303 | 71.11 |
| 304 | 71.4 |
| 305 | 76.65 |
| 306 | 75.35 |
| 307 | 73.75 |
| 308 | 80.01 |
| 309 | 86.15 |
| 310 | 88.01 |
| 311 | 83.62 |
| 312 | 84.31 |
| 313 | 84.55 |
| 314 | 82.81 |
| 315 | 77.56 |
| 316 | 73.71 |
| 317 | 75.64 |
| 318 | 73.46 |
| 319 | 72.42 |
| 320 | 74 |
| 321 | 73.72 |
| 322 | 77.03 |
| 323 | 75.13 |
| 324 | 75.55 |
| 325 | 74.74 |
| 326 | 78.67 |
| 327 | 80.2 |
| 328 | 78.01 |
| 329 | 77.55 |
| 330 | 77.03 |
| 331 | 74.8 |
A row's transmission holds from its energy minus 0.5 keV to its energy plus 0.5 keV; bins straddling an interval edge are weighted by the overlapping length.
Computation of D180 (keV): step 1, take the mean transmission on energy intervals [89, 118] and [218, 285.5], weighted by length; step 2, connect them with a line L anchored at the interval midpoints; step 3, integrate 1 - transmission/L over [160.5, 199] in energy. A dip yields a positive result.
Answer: 4.2 keV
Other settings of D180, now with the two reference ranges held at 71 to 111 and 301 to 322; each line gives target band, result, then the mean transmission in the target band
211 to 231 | 1.98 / 78.4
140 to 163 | -2.57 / 105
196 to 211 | 2.29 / 75.2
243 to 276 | -0.74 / 84.9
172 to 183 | 1.53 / 78.8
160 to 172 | 1.73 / 79.3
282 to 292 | -0.22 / 81.9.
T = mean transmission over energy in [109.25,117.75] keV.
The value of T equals 98.9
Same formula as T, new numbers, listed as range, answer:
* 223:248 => 66.2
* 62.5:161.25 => 106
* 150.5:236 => 77.1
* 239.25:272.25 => 83.8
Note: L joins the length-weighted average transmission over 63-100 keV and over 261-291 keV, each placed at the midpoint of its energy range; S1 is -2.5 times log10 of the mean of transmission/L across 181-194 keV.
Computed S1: 0.18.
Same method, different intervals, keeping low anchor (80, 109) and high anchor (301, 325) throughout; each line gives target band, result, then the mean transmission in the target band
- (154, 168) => 0.114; 83.6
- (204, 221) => 0.101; 79.7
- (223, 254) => 0.211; 69.8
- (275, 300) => -0.022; 81.6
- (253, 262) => -0.022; 84.7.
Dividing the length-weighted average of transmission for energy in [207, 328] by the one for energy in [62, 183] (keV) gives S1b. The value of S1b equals 0.77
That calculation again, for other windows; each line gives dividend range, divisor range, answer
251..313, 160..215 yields 1.06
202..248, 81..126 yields 0.72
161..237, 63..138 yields 0.71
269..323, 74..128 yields 0.79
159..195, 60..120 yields 0.79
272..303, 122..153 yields 0.66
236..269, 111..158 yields 0.70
